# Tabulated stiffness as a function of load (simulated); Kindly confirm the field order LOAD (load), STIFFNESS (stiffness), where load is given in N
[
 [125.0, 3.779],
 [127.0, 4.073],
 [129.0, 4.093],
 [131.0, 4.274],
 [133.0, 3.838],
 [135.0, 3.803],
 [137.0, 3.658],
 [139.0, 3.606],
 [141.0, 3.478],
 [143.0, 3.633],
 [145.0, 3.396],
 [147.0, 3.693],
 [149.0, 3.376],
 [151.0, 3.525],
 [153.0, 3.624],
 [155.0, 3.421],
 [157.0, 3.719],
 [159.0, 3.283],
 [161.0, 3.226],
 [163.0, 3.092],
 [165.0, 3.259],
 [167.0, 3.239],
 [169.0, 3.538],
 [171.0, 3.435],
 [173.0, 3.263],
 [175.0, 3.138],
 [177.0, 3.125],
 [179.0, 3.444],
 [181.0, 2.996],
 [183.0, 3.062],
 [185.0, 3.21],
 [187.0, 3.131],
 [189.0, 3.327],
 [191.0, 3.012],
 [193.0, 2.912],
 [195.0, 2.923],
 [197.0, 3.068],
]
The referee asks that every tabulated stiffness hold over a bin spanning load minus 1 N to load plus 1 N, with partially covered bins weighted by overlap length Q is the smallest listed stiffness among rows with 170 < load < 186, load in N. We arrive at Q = 2.996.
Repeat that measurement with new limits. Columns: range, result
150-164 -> 3.092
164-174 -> 3.239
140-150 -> 3.376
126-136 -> 3.803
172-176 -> 3.138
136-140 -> 3.606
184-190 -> 3.131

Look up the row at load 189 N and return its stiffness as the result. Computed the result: 3.327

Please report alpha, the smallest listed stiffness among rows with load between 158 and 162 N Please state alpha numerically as 3.226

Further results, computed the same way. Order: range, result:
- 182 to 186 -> 3.062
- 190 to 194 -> 2.912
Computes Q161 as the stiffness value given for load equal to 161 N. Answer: 3.226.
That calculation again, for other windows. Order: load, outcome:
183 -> 3.062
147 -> 3.693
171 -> 3.435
